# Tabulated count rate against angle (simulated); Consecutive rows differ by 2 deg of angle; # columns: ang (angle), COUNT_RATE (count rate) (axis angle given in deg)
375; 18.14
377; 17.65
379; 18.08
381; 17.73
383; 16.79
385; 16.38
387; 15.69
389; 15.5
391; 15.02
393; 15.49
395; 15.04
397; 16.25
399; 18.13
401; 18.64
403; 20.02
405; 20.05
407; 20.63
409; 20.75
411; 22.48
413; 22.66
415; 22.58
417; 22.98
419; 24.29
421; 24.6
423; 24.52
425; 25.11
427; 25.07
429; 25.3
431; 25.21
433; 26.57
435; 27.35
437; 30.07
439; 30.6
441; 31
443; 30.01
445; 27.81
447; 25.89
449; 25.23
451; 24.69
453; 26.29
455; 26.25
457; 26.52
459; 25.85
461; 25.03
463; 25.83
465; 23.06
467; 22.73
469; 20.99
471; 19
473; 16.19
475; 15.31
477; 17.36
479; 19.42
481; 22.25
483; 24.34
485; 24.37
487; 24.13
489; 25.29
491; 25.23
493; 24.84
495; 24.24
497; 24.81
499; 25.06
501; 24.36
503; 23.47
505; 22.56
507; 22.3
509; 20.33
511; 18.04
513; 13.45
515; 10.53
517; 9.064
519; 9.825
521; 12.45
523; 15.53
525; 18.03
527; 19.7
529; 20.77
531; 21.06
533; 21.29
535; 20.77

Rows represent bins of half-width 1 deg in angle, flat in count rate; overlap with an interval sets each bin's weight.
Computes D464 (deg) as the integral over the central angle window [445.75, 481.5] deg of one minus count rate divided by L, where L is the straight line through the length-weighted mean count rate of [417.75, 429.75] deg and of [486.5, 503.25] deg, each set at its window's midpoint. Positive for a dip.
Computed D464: 2.9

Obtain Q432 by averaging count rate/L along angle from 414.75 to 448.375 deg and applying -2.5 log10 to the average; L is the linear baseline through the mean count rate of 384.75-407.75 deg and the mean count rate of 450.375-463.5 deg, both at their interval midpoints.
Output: -0.19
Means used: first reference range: 17.2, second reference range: 25.8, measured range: 26.5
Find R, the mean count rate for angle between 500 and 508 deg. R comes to 23.2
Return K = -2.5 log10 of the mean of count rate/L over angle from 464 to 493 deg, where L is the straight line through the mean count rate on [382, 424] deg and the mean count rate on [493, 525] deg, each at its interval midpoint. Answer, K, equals -0.14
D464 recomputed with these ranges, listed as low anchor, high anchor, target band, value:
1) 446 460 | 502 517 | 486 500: -3.11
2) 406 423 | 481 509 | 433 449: -3.75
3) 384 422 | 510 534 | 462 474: -2.67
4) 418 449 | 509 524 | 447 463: -1.67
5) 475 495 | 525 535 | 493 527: 4.64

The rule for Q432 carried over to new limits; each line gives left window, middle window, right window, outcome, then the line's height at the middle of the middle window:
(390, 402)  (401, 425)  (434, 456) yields -0.10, 20.4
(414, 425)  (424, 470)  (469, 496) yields -0.14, 22.9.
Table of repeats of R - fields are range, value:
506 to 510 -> 21.3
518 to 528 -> 15.1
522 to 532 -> 19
